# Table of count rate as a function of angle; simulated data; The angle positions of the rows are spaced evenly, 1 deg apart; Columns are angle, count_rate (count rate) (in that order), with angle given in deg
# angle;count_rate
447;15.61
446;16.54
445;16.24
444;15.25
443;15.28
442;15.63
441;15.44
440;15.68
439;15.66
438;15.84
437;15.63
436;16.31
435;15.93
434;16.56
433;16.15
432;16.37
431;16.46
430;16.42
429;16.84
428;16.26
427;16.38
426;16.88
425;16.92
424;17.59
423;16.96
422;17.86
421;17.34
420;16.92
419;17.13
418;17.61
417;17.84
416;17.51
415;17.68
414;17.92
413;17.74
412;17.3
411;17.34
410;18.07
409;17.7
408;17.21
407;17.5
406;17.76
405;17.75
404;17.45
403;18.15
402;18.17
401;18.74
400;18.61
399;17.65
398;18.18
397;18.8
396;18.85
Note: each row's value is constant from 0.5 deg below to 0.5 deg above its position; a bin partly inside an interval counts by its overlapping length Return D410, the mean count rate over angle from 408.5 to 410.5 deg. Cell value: 17.9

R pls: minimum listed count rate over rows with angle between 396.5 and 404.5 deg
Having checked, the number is 17.45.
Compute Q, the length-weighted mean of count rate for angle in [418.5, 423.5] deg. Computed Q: 17.2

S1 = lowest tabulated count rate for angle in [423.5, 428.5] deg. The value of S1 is 16.26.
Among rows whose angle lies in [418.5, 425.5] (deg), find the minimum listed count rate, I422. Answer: 16.92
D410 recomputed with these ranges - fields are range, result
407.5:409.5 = 17.5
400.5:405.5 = 18.1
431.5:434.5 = 16.4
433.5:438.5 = 16.1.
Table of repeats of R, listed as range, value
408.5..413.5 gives 17.3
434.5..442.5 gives 15.44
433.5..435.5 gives 15.93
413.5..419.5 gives 17.13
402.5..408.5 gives 17.21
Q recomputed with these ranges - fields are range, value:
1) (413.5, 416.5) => 17.7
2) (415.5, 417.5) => 17.7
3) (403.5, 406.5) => 17.7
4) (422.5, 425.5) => 17.2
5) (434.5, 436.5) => 16.1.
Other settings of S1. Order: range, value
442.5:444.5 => 15.25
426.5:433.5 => 16.15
